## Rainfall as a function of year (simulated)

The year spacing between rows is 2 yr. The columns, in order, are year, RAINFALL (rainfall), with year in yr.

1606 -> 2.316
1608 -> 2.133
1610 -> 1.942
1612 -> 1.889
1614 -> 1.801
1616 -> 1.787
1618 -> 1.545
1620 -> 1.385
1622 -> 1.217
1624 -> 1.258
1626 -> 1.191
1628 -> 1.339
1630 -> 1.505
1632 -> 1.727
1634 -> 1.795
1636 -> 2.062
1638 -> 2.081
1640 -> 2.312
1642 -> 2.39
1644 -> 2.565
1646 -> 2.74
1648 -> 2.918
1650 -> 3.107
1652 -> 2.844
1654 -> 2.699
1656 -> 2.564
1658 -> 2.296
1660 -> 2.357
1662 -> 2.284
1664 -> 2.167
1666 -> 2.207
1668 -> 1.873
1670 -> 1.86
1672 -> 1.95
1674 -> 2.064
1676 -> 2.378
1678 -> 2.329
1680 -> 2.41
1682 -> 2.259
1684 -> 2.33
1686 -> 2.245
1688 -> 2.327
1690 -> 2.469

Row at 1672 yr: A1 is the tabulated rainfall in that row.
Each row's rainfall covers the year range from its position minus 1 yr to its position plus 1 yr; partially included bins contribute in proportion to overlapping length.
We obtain 1.95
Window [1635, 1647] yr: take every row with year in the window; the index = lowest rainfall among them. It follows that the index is 2.062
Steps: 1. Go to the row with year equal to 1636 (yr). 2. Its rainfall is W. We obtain 2.062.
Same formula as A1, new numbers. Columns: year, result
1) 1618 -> 1.545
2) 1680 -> 2.41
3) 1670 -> 1.86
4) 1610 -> 1.942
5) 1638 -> 2.081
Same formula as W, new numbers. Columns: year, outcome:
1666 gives 2.207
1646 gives 2.74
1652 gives 2.844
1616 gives 1.787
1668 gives 1.873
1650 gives 3.107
